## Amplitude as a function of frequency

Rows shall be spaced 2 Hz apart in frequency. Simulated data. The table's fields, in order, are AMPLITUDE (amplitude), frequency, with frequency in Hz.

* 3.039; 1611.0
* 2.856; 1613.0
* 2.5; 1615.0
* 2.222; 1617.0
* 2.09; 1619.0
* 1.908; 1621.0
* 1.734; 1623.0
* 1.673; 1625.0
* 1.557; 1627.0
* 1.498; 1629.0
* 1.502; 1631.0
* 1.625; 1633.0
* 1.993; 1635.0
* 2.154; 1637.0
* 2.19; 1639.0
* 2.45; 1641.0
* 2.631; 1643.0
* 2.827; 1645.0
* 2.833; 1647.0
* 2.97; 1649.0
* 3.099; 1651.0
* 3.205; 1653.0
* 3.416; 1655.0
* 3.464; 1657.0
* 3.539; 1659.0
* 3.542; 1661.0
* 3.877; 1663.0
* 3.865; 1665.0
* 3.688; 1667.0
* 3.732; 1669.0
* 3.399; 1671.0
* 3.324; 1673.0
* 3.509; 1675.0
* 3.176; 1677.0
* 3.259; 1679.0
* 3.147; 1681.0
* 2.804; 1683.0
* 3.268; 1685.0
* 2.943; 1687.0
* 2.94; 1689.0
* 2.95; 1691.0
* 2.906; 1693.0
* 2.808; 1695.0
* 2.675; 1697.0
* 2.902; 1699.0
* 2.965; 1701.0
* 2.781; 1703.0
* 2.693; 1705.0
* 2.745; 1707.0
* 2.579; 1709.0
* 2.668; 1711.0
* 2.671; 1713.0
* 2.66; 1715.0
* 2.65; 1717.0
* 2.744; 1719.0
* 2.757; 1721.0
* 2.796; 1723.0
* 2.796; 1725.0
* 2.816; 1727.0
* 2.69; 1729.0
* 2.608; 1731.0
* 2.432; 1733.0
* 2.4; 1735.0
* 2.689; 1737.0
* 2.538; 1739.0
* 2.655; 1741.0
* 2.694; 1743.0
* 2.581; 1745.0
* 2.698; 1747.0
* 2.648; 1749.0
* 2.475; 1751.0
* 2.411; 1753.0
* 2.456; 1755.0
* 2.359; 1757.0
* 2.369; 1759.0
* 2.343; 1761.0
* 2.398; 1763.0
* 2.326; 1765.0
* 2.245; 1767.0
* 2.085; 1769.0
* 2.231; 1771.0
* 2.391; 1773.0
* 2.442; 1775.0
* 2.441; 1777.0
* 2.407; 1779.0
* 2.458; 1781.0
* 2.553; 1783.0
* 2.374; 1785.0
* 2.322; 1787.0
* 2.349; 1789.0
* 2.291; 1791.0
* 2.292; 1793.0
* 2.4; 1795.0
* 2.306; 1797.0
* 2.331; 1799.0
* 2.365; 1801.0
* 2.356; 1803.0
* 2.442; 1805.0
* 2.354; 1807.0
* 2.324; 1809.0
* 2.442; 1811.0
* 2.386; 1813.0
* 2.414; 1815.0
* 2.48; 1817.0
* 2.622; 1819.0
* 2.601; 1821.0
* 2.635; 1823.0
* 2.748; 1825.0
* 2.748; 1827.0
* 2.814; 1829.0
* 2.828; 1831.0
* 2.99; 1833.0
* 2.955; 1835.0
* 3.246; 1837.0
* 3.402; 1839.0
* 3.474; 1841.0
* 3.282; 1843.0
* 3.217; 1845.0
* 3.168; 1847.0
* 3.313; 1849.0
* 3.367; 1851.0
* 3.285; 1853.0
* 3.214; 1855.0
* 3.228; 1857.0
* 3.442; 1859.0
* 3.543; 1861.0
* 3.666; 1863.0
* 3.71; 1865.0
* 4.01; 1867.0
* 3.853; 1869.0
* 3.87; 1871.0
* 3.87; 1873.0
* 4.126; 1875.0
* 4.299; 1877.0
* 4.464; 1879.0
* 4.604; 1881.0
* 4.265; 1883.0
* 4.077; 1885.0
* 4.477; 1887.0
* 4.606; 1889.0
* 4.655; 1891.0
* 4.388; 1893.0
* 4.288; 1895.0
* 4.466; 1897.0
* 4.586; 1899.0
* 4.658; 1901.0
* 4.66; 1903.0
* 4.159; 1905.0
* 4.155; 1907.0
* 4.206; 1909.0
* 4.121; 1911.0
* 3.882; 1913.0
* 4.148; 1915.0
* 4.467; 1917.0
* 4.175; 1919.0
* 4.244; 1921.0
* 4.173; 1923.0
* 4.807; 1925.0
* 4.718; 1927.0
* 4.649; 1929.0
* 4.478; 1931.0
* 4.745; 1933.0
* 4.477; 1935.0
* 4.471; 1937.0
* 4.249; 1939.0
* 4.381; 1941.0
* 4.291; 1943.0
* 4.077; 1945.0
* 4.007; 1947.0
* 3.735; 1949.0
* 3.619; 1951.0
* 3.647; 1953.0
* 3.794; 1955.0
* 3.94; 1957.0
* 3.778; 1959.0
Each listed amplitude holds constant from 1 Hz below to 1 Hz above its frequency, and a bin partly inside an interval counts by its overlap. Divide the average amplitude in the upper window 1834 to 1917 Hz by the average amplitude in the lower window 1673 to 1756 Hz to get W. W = 1.41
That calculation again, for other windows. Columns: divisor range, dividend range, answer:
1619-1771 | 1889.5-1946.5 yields 1.62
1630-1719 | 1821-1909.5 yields 1.27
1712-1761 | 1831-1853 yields 1.24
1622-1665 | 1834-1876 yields 1.35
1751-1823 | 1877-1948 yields 1.83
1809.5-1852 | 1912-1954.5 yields 1.46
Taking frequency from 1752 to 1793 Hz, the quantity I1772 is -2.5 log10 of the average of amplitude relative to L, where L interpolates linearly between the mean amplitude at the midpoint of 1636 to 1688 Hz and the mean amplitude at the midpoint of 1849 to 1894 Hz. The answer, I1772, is 0.45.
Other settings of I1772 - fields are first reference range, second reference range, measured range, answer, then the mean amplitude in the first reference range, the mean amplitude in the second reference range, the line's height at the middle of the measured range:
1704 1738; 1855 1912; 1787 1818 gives 0.40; 2.67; 4.14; 3.41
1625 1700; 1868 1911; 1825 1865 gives 0.25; 2.89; 4.32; 4.04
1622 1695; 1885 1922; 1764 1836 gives 0.45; 2.85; 4.34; 3.71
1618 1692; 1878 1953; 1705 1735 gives 0.19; 2.8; 4.33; 3.19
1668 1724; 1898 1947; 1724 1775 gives 0.30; 2.94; 4.37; 3.28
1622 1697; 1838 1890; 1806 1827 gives 0.38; 2.85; 3.76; 3.55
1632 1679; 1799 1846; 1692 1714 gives 0.08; 3.07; 2.74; 2.97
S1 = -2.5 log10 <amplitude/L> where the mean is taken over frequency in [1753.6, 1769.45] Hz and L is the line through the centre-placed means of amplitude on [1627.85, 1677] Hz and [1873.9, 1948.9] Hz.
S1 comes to 0.45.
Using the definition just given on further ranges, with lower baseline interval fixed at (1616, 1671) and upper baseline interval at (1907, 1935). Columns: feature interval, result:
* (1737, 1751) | 0.239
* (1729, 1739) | 0.251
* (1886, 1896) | -0.076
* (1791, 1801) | 0.470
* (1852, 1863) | 0.179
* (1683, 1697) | 0.001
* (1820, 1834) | 0.341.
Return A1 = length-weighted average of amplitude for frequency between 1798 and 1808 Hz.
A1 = 2.37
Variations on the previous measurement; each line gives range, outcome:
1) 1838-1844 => 3.39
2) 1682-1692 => 2.98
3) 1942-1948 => 4.12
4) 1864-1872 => 3.86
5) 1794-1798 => 2.35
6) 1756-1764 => 2.37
